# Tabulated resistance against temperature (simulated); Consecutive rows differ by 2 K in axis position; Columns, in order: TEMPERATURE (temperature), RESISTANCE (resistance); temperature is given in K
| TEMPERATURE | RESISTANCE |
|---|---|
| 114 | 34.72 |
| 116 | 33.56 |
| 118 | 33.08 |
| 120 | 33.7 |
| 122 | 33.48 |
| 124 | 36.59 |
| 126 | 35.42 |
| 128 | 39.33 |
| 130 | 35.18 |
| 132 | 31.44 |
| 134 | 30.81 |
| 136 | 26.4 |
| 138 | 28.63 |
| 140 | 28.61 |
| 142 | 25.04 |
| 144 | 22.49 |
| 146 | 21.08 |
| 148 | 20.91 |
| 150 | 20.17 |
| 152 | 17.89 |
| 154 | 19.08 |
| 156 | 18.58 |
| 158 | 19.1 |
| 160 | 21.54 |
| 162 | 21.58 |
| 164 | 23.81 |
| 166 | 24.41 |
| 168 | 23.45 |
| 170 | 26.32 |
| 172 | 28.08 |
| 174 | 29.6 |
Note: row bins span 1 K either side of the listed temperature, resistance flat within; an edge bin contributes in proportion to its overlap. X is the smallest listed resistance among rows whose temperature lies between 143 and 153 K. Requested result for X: 17.89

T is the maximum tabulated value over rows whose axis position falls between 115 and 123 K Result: 33.7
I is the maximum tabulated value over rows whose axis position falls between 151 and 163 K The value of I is 21.58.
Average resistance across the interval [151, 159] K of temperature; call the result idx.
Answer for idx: 18.7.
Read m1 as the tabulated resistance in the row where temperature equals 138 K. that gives 28.63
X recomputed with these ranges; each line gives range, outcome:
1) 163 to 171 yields 23.45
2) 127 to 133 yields 31.44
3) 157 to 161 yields 19.1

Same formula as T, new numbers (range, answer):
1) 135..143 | 28.63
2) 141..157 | 25.04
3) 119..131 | 39.33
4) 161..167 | 24.41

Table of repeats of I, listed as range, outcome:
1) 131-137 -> 31.44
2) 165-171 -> 26.32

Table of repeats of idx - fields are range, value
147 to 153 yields 19.7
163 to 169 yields 23.9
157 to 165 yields 21.5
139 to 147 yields 24.3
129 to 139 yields 30.5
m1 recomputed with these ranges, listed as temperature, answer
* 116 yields 33.56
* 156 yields 18.58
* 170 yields 26.32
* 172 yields 28.08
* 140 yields 28.61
